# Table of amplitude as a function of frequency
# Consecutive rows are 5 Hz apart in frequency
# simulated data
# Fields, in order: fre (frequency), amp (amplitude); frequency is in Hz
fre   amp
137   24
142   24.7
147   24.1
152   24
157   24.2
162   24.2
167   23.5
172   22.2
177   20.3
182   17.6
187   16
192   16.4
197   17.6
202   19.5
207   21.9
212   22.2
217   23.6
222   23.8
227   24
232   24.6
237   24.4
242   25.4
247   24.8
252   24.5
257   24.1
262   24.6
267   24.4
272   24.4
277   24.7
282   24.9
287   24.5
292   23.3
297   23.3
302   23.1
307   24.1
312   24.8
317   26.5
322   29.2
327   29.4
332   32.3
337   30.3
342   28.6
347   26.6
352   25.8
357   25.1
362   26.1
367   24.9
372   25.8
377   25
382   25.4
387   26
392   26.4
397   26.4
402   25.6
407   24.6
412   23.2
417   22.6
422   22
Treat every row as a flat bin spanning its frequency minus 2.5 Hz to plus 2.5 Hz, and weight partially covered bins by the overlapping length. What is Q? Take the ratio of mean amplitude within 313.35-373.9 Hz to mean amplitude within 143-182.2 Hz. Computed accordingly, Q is 1.20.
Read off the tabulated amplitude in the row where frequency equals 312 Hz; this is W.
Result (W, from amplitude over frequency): 24.8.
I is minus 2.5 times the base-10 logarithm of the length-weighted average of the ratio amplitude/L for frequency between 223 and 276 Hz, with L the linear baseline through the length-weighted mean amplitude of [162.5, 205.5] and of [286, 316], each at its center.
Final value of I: -0.12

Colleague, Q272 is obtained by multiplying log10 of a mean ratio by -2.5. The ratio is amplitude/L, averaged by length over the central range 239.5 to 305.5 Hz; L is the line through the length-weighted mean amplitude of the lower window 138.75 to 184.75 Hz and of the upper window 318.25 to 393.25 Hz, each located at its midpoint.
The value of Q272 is 0.04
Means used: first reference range 22.7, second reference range 27.1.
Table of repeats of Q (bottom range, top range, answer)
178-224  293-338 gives 1.35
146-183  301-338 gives 1.22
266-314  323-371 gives 1.15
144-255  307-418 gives 1.19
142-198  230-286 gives 1.16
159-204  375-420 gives 1.27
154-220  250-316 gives 1.17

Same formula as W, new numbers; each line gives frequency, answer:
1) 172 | 22.2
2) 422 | 22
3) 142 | 24.7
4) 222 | 23.8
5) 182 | 17.6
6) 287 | 24.5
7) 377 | 25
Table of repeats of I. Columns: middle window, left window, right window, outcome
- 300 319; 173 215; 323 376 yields 0.03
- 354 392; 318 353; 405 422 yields 0.03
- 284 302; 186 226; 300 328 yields 0.06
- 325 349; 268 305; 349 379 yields -0.18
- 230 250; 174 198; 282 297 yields -0.18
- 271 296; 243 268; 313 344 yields 0.09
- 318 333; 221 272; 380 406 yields -0.18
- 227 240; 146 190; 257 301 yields -0.06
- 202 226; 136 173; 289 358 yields 0.10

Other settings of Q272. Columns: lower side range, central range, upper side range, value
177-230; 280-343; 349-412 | -0.13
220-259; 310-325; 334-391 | -0.05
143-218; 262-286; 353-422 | -0.08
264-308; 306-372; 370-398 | -0.09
